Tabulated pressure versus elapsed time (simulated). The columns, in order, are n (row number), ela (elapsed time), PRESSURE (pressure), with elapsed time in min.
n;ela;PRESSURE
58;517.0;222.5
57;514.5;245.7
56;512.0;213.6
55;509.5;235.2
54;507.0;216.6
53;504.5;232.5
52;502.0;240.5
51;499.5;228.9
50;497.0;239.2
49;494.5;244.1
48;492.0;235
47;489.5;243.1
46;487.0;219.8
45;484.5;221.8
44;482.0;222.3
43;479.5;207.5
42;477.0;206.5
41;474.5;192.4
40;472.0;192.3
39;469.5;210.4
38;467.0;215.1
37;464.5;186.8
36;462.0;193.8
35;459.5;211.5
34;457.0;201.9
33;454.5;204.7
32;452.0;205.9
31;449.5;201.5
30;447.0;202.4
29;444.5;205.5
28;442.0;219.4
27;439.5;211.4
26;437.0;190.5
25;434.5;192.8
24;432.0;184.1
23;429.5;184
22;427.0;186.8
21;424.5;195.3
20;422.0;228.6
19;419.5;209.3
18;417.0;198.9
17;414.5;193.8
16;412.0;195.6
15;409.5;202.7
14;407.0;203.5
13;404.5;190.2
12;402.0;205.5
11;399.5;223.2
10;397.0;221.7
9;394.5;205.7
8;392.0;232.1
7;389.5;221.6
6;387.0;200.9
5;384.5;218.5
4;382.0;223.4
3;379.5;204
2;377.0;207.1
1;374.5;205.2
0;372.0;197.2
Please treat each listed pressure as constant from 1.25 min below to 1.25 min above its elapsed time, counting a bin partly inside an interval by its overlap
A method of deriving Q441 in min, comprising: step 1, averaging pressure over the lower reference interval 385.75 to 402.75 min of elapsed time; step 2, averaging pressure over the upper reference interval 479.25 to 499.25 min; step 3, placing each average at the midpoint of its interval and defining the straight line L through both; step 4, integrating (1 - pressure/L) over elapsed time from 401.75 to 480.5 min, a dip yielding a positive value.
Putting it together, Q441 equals 7.8 min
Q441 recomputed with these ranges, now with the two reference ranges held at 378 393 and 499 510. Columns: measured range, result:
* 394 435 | 3.4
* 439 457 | 1.4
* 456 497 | 2.5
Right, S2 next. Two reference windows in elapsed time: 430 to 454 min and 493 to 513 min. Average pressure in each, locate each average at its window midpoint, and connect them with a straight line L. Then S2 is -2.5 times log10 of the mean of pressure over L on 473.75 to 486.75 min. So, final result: 0.044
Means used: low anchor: 201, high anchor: 232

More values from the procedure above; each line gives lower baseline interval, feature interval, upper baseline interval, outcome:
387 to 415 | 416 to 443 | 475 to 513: 0.07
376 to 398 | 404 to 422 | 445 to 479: 0.05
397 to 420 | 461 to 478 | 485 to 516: 0.12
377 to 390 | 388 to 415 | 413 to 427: 0.00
